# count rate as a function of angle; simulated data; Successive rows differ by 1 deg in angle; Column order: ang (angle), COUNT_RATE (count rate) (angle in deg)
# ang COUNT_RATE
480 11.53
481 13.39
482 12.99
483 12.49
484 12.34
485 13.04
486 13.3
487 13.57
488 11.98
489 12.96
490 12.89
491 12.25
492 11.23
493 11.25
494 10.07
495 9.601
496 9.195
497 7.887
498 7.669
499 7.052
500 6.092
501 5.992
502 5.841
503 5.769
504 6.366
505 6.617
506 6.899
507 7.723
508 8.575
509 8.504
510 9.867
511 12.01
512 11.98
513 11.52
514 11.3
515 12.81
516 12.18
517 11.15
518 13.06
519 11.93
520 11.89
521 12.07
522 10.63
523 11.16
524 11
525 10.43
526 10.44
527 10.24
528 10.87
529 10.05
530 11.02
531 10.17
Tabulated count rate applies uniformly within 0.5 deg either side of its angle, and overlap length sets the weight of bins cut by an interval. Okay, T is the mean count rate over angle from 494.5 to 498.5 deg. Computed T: 8.59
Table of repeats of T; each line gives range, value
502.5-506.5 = 6.41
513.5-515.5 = 12.1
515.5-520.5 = 12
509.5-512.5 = 11.3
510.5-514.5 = 11.7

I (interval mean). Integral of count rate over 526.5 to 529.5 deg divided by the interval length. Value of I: 10.4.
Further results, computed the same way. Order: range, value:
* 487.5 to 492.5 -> 12.3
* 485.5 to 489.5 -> 13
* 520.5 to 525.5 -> 11.1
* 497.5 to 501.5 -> 6.7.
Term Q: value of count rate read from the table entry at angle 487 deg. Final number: 13.57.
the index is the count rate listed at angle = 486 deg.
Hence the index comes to 13.3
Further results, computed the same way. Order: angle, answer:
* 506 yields 6.899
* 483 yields 12.49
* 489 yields 12.96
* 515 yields 12.81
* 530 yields 11.02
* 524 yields 11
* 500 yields 6.092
